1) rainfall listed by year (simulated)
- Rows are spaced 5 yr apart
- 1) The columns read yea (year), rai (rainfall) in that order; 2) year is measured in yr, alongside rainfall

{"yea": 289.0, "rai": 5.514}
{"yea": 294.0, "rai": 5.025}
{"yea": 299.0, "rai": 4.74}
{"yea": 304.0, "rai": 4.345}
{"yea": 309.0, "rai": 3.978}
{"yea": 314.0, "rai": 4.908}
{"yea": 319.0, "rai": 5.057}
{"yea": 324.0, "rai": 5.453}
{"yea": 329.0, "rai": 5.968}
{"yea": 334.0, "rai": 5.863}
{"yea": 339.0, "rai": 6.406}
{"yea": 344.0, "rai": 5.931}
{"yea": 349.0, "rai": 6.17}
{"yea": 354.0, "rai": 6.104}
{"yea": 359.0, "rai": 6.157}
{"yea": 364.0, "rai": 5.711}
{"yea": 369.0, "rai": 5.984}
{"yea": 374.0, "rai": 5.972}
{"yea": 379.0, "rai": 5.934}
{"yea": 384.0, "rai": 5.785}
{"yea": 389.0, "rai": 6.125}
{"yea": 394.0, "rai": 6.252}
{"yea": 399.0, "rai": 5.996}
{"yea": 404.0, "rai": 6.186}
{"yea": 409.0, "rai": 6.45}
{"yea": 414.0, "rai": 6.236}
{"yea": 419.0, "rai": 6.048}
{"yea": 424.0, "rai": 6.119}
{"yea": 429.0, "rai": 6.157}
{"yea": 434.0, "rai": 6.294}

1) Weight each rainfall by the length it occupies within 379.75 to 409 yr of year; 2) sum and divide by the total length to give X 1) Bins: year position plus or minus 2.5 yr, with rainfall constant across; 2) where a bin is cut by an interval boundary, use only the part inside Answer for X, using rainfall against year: 6.09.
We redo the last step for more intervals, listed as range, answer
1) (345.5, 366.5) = 6.03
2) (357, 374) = 5.95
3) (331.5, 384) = 6.01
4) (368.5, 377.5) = 5.97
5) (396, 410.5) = 6.2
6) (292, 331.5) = 4.93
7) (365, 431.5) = 6.09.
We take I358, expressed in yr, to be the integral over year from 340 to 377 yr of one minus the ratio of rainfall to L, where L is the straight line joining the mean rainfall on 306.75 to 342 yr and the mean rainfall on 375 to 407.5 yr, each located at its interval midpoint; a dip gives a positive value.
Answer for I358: -1.9 yr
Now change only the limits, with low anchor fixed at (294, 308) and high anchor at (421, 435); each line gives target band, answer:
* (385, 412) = -1.8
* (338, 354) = -3.1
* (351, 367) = -2.1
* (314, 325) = -0.8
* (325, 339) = -2.8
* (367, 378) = -1.0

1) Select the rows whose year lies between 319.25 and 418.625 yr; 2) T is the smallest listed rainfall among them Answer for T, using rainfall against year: 5.453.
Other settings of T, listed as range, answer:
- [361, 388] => 5.711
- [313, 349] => 4.908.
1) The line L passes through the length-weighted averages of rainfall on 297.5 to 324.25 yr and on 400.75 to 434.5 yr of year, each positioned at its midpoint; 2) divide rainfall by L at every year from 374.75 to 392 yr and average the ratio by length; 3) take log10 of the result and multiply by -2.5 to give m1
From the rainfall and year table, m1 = -0.05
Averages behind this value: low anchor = 4.69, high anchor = 6.2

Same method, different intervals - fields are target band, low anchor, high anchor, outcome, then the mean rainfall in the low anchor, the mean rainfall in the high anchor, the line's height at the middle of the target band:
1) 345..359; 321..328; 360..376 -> -0.06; 5.54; 5.91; 5.77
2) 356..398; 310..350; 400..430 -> -0.01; 5.64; 6.19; 5.94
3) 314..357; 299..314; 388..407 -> -0.18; 4.38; 6.15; 4.95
